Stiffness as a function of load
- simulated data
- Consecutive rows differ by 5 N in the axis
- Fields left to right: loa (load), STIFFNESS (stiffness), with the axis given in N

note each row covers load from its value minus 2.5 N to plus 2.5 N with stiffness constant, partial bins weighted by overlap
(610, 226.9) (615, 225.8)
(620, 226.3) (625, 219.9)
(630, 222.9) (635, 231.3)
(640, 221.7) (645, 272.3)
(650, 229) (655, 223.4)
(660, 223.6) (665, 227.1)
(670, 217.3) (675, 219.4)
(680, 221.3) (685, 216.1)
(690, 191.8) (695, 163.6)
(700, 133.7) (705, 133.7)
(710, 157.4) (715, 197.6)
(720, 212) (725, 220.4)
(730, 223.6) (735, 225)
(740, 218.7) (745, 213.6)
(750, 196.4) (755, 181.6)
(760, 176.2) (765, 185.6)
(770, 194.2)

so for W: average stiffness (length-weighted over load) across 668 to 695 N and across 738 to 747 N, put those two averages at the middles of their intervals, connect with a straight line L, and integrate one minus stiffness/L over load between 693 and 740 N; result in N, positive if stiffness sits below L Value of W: 5.7 N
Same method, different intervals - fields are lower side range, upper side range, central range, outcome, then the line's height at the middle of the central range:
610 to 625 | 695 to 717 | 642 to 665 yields -4.5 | 197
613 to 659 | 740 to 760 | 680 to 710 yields 5.9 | 213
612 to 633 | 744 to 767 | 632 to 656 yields -1.9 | 218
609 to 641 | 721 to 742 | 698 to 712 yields 5.1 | 222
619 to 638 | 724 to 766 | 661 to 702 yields 2.9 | 216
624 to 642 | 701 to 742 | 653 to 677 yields -0.9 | 214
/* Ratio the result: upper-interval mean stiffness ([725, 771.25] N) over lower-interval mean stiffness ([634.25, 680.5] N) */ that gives 0.89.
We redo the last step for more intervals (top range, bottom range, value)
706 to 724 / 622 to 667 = 0.81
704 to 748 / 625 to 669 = 0.88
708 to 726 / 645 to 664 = 0.85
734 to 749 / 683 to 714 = 1.30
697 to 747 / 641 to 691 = 0.86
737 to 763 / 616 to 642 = 0.88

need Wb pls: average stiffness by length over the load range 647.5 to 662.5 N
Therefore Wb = 225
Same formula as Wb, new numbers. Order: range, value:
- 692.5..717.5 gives 157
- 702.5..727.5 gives 184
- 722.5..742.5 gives 222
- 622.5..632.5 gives 221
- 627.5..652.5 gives 235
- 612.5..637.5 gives 225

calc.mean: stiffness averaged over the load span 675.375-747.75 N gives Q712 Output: 196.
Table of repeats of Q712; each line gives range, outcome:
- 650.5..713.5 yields 195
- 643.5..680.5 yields 228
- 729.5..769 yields 201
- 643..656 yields 242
